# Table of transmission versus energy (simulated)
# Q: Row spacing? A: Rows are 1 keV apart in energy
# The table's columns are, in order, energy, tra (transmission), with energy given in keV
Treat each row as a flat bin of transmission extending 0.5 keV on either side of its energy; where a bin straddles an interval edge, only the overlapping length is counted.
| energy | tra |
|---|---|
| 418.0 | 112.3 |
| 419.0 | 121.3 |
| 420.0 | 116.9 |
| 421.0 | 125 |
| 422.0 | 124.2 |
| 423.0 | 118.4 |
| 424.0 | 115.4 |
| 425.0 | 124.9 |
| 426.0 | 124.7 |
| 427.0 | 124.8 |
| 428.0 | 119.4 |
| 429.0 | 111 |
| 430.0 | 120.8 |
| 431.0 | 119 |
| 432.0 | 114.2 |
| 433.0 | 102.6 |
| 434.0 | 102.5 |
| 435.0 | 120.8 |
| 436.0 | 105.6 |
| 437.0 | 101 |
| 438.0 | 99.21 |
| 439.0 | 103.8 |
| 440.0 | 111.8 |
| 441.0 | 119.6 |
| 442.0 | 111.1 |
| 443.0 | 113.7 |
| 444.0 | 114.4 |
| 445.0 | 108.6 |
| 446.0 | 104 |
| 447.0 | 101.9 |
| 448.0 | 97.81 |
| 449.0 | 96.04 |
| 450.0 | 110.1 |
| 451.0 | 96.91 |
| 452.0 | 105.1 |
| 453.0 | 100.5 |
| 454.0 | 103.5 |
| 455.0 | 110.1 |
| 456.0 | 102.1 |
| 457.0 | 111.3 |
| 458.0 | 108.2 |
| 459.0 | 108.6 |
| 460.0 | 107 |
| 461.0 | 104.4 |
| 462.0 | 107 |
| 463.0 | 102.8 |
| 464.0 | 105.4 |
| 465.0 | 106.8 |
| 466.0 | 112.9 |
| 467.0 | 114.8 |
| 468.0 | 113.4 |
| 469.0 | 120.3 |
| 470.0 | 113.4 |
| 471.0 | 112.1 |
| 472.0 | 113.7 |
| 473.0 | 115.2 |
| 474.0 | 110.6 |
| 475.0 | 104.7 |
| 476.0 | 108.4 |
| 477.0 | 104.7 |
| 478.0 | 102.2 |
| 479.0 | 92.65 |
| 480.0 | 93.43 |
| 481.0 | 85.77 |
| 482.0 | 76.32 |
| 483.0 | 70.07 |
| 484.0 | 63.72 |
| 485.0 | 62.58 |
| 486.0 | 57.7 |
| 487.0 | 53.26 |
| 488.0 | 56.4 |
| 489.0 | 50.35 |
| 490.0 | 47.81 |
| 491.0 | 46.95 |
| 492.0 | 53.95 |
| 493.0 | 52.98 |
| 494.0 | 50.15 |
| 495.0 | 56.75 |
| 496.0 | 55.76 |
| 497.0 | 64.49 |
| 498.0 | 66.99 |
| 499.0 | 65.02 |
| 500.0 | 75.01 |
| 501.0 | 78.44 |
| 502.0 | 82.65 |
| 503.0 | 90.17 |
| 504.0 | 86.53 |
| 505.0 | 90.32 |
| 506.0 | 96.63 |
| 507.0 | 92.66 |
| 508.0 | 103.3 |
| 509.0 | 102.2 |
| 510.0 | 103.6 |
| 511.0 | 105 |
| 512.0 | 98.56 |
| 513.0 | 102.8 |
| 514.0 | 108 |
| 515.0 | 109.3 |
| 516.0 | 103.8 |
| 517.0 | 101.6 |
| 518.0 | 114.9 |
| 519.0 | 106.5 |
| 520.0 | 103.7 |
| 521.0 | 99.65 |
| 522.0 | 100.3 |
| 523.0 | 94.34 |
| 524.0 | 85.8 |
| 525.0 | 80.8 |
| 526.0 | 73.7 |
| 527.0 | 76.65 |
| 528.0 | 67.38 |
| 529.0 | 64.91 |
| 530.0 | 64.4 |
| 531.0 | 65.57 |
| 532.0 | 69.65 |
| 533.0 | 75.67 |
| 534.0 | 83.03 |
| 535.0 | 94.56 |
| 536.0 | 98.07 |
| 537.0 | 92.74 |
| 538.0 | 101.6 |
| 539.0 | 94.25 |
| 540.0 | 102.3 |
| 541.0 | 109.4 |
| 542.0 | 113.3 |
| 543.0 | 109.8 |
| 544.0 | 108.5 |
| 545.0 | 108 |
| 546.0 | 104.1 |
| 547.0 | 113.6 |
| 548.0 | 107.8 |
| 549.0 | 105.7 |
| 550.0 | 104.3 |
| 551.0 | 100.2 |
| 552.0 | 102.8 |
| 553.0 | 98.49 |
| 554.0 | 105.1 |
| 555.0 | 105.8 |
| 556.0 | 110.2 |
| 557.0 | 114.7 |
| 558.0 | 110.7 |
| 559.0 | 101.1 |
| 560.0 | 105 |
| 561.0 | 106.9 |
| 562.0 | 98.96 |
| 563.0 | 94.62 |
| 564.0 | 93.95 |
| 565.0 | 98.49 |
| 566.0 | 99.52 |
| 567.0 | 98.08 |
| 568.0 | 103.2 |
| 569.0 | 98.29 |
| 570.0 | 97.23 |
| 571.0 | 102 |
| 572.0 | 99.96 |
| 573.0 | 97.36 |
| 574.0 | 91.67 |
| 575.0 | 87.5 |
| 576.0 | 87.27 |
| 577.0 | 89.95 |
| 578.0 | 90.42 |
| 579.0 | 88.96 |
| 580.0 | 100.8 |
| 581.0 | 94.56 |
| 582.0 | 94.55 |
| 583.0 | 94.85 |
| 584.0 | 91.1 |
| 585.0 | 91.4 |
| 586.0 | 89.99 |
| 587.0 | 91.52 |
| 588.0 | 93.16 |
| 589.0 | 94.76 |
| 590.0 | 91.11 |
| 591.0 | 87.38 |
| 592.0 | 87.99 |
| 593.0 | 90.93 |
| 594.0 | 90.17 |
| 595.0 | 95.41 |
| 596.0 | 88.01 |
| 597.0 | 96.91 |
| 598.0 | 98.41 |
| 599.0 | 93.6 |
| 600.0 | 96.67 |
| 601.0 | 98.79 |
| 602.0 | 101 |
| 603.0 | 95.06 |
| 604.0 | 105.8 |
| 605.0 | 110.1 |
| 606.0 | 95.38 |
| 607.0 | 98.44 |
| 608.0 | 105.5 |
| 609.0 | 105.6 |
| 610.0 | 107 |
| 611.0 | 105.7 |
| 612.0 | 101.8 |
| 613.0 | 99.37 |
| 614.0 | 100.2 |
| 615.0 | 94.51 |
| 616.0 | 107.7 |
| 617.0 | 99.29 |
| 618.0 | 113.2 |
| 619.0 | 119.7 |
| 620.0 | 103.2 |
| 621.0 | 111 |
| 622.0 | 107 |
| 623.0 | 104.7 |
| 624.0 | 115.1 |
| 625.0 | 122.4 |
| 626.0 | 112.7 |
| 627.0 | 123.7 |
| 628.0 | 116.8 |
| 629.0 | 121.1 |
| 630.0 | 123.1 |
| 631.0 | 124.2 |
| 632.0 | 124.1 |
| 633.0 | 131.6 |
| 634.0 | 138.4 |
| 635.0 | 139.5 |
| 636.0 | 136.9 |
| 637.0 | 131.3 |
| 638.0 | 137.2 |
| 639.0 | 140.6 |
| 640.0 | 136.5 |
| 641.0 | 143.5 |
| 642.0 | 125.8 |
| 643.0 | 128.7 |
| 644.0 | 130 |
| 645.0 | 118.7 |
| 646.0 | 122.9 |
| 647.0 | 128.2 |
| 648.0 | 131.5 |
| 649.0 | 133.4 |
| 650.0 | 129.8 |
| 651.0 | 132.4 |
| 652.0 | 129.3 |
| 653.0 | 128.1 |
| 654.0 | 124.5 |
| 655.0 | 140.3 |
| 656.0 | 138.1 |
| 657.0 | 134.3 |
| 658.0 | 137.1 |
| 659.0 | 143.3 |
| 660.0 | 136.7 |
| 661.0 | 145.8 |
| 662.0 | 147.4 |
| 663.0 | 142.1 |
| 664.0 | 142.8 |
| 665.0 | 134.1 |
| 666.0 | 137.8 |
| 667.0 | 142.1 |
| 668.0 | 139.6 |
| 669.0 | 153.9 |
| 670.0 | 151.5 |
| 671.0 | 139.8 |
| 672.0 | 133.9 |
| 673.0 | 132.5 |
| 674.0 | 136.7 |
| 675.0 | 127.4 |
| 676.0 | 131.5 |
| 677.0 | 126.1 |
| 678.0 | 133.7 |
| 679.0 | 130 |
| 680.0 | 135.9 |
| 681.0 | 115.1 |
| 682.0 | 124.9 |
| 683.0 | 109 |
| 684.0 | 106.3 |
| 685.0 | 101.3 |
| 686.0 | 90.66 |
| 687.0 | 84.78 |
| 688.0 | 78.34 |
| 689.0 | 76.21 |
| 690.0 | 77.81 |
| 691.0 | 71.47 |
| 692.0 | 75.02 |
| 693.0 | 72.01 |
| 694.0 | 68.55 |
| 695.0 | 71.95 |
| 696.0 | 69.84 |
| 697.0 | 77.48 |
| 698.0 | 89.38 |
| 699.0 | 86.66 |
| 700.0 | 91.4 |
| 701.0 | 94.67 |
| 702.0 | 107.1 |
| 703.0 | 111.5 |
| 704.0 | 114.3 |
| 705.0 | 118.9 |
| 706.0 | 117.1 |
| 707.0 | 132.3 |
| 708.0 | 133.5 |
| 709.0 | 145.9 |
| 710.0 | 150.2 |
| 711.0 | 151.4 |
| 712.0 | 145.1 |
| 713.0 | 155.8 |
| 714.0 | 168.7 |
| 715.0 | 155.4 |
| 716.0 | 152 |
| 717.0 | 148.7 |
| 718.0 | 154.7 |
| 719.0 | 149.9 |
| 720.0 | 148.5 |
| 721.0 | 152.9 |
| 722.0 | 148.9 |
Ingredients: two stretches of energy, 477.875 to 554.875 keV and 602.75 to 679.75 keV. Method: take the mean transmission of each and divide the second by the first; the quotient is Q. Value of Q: 1.4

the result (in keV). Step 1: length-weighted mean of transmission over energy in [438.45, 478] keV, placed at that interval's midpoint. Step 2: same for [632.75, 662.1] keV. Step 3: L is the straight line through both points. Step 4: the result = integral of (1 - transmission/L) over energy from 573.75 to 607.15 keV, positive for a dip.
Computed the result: 8.54 keV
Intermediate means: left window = 108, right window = 134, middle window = 93.9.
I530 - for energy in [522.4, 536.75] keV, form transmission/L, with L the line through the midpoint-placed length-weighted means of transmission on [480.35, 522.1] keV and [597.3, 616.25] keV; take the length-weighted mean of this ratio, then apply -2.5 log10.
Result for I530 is 0.10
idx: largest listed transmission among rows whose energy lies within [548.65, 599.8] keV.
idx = 114.7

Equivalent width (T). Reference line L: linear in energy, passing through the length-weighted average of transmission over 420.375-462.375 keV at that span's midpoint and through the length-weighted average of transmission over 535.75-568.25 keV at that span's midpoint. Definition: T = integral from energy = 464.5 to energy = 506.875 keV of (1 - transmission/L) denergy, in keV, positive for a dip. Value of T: 9.8 keV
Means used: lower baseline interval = 110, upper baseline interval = 104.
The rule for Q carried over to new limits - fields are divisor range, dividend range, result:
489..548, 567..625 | 1.13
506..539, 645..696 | 1.31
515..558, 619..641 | 1.29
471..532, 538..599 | 1.18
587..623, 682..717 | 1.09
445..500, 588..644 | 1.23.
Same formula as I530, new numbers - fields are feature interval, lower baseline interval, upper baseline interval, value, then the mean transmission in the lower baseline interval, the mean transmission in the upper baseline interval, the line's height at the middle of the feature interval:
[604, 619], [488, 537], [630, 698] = 0.05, 82.4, 122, 108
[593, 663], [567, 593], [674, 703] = -0.23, 93.5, 98.2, 95.6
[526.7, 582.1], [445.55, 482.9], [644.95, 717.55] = 0.16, 105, 122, 112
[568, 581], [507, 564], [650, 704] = 0.09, 97.9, 116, 103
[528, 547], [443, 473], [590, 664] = 0.21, 108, 117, 112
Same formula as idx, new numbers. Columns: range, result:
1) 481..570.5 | 114.9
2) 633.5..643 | 143.5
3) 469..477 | 120.3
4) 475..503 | 108.4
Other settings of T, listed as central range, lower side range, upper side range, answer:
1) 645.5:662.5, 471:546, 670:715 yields -4.3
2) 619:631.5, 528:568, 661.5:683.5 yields 0.6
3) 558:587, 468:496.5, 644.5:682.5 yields 3.0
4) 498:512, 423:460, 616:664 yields 3.1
